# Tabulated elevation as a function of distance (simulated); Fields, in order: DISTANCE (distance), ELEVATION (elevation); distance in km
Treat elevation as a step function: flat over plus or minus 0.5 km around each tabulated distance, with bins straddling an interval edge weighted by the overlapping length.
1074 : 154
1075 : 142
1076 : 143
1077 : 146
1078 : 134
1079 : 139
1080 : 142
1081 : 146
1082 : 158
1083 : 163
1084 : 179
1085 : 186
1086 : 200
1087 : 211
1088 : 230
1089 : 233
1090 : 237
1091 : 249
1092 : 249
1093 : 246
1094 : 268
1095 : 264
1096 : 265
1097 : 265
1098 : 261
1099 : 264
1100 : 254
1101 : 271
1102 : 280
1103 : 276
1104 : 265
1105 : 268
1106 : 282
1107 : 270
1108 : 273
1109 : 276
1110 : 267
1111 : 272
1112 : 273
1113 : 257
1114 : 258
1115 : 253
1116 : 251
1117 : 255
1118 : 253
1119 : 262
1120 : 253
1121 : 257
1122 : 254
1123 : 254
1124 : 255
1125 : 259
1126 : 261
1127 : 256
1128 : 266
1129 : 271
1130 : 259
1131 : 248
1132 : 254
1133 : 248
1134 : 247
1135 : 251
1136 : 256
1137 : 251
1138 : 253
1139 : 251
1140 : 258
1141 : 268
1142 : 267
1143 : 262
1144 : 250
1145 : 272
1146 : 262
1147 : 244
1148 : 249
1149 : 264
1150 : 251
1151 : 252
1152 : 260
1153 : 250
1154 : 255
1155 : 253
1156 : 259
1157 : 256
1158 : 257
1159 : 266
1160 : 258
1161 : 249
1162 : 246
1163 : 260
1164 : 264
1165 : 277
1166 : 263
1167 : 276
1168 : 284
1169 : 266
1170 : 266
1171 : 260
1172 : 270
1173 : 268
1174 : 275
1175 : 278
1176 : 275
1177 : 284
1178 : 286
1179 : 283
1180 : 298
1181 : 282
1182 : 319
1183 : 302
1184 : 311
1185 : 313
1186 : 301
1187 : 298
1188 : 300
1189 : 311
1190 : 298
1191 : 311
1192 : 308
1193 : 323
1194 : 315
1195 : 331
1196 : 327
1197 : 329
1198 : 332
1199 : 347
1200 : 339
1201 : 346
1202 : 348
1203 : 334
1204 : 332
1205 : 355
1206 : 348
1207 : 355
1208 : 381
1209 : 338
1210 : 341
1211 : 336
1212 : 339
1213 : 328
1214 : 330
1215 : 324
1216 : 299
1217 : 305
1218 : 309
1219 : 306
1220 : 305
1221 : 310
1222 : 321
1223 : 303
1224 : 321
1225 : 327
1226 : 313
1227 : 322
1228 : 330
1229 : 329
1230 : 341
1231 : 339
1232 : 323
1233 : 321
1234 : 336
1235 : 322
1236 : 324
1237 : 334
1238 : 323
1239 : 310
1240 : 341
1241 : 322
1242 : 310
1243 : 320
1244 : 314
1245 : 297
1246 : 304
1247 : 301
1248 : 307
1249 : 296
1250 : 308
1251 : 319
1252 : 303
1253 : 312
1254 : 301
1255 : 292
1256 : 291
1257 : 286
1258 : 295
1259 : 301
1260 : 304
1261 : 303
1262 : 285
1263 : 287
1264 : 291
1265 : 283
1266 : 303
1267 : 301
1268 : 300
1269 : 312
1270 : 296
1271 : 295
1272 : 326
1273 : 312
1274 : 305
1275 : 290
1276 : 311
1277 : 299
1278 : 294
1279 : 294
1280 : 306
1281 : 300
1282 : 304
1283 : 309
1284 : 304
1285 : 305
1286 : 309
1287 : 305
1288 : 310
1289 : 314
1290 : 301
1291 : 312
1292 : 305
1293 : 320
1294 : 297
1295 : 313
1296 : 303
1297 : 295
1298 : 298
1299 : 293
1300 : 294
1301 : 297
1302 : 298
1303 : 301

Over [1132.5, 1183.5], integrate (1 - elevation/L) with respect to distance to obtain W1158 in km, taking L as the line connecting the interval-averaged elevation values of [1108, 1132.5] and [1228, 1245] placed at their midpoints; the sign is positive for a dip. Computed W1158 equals 2.9 km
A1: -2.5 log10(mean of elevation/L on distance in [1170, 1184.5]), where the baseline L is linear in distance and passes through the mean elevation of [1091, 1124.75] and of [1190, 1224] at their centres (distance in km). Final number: 0.09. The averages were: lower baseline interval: 263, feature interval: 284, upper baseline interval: 328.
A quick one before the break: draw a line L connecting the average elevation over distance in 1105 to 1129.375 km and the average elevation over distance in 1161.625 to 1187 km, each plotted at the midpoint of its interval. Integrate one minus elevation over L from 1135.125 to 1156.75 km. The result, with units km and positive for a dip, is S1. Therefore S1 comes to 1.2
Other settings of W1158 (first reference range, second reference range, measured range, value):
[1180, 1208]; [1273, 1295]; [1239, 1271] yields 0.83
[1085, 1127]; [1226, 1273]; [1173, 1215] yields -4.22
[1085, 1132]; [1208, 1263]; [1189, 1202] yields -1.26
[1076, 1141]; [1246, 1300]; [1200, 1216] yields -3.61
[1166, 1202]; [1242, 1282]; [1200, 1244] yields -3.95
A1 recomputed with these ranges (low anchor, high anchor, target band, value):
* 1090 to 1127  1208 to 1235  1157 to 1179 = 0.10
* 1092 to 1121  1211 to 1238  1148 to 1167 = 0.12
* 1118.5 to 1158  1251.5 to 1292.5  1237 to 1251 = -0.08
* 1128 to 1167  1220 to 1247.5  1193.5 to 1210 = -0.15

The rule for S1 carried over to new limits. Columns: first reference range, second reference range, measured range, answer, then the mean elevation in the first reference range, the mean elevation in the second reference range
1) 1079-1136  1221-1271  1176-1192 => -1.0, 246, 311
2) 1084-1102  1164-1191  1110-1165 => 1.8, 243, 286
